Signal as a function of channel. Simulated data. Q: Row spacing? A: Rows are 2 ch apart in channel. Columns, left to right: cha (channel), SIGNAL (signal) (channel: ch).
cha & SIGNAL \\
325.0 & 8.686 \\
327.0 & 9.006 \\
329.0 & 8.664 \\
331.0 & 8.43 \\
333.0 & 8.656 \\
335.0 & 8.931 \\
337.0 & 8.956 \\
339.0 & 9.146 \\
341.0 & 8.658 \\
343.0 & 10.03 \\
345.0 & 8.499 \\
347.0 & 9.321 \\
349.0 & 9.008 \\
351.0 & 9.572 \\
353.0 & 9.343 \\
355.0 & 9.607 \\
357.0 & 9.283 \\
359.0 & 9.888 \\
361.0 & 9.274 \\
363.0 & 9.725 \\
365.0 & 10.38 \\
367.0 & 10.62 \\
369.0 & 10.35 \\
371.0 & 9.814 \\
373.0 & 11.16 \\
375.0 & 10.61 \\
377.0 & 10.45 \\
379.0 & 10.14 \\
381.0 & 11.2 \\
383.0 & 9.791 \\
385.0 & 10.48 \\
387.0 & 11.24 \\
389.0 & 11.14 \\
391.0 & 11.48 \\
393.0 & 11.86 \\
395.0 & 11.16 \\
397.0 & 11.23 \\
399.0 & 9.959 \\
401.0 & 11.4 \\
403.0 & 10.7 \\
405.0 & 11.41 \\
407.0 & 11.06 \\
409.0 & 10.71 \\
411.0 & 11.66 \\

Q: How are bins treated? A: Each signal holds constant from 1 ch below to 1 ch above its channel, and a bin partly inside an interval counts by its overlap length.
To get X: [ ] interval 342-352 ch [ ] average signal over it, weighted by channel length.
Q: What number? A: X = 9.29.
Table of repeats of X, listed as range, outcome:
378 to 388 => 10.6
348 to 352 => 9.29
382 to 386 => 10.1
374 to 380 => 10.4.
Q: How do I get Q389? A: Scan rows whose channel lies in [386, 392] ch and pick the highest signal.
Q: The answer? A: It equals 11.48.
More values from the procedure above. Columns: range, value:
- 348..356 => 9.607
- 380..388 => 11.24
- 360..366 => 10.38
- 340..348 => 10.03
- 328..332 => 8.664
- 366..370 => 10.62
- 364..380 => 11.16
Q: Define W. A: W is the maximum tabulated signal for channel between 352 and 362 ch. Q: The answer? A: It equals 9.888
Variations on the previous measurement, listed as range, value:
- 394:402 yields 11.4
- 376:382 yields 11.2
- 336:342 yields 9.146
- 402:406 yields 11.41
